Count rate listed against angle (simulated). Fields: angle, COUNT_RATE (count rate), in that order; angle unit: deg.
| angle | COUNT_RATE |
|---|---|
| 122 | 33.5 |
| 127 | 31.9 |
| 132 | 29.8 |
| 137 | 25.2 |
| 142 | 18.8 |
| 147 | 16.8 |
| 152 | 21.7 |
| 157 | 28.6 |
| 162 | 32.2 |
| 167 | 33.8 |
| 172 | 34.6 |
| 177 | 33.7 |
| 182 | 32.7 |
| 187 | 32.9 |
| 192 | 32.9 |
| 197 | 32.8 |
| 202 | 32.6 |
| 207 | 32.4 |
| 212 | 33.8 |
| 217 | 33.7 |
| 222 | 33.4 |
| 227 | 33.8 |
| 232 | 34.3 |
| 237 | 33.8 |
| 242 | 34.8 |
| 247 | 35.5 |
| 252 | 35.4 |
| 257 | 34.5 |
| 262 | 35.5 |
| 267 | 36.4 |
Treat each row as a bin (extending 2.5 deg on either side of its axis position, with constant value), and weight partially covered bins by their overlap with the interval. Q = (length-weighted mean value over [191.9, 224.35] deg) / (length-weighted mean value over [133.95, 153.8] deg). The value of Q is 1.6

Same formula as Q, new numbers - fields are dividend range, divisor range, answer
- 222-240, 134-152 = 1.64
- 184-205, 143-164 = 1.35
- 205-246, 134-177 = 1.26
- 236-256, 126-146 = 1.38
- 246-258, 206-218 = 1.05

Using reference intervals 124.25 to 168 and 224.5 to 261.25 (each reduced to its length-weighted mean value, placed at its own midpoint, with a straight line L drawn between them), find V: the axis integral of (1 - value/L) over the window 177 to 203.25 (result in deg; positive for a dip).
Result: -2.4 deg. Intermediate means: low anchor 26.3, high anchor 34.6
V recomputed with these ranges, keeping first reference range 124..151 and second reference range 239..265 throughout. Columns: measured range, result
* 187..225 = -2.8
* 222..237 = -0.4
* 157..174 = -3.5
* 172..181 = -1.8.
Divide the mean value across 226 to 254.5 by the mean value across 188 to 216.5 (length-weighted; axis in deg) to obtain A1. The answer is 1.05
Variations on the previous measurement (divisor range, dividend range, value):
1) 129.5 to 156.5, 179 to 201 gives 1.43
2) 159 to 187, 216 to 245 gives 1.02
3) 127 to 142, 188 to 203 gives 1.22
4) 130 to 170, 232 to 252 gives 1.34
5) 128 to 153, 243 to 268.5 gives 1.53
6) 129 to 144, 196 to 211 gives 1.31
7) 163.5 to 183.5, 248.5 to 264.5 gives 1.04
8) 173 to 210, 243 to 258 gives 1.07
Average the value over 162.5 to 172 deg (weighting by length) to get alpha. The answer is 33.7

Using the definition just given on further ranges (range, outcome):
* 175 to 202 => 32.9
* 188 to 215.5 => 32.9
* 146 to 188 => 30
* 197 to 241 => 33.5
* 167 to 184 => 33.7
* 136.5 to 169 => 25.2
